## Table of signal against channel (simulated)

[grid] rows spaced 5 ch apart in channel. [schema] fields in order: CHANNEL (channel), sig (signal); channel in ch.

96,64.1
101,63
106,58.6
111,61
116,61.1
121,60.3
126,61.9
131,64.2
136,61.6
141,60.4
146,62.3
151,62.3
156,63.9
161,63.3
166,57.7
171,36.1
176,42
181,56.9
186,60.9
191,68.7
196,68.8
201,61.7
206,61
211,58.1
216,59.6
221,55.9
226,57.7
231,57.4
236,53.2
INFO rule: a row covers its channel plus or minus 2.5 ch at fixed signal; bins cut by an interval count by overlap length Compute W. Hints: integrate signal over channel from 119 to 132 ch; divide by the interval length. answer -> 62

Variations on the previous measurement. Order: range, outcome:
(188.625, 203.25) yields 66.5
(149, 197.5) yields 57.8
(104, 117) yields 60.2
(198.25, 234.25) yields 58.7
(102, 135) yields 61.3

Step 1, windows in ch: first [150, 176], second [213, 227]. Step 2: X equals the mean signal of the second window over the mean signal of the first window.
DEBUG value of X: 1.05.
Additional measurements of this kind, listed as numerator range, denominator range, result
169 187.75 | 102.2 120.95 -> 0.81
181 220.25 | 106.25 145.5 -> 1.01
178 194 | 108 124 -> 1.02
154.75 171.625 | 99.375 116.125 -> 0.93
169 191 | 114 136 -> 0.83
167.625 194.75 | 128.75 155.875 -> 0.86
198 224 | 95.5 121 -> 0.97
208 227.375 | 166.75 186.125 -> 1.20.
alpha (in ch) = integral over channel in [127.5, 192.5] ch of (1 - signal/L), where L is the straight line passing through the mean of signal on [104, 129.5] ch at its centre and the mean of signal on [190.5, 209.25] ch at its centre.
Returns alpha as 4.4 ch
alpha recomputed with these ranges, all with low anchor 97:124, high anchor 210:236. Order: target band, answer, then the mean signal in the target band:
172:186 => 2.1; 50.1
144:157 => -0.7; 62.7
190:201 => -1.7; 67.2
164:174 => 2.2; 46.1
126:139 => -0.5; 62.6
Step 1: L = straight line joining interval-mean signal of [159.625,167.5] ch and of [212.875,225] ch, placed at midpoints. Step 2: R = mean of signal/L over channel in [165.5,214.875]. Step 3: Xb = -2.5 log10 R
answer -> 0.034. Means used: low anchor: 60.5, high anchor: 57.8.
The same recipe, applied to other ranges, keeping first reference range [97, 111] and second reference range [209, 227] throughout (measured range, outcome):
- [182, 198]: -0.11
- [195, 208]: -0.09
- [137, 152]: -0.03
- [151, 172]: 0.04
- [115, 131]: -0.02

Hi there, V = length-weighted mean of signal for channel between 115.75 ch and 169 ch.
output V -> 61.5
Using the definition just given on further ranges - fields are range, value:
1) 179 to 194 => 62.6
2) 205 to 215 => 59.3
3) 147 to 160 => 63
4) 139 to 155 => 61.9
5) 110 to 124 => 60.8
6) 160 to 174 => 50.8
